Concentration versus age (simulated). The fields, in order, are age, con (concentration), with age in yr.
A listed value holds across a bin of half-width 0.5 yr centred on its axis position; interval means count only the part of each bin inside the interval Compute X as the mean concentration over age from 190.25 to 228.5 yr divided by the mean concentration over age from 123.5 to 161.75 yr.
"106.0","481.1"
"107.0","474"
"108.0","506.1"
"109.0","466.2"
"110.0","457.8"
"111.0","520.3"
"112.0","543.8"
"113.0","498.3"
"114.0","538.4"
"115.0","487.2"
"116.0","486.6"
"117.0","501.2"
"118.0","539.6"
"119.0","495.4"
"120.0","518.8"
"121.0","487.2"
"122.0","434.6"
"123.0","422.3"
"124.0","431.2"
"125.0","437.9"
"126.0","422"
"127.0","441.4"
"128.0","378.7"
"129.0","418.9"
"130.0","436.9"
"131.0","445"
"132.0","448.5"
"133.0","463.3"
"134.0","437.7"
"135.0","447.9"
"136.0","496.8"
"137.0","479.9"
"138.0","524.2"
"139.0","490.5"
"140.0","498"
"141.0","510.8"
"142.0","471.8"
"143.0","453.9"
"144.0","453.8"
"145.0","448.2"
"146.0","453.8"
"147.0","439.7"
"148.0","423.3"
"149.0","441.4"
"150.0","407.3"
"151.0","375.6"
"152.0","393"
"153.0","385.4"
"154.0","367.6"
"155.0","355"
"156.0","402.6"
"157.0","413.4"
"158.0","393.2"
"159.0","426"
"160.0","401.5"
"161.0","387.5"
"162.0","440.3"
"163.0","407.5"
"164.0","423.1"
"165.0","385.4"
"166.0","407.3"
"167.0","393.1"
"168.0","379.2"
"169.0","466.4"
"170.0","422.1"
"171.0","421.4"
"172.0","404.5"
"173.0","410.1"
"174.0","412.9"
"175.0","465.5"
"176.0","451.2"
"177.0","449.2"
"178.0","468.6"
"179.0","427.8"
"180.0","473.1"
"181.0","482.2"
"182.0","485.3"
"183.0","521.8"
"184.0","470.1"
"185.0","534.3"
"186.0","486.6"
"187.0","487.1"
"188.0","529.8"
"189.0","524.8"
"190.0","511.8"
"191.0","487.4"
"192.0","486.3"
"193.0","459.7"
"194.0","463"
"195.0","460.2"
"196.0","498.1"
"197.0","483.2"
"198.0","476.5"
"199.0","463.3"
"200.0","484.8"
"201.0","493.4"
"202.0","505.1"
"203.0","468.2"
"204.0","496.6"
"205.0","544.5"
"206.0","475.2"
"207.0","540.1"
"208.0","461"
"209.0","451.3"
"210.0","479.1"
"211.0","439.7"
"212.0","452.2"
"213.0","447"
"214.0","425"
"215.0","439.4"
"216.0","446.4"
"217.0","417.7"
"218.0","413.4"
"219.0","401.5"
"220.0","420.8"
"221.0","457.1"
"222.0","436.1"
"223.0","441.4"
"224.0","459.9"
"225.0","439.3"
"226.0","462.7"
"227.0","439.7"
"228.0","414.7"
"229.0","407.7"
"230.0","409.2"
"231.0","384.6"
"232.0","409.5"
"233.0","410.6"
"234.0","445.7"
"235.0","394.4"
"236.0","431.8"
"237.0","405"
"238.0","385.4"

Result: 1.06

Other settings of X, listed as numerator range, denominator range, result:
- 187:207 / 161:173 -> 1.19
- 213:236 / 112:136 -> 0.92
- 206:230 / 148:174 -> 1.09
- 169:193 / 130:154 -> 1.04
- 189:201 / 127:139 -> 1.06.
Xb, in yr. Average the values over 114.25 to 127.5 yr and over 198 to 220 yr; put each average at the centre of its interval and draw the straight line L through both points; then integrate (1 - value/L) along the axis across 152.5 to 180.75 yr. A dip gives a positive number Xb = 3.1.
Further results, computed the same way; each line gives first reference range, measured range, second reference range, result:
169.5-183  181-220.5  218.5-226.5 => -2.85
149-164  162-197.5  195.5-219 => -2.20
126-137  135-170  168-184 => 1.26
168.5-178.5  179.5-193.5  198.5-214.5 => -1.33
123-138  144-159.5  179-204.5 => 1.66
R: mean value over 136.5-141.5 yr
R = 501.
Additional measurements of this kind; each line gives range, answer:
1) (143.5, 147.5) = 449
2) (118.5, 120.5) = 507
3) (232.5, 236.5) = 421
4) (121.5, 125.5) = 432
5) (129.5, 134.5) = 446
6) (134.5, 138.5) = 487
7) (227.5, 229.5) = 411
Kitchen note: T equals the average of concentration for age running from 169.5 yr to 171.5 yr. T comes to 422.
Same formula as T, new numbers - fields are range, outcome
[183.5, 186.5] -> 497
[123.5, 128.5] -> 422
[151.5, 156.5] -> 381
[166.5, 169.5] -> 413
